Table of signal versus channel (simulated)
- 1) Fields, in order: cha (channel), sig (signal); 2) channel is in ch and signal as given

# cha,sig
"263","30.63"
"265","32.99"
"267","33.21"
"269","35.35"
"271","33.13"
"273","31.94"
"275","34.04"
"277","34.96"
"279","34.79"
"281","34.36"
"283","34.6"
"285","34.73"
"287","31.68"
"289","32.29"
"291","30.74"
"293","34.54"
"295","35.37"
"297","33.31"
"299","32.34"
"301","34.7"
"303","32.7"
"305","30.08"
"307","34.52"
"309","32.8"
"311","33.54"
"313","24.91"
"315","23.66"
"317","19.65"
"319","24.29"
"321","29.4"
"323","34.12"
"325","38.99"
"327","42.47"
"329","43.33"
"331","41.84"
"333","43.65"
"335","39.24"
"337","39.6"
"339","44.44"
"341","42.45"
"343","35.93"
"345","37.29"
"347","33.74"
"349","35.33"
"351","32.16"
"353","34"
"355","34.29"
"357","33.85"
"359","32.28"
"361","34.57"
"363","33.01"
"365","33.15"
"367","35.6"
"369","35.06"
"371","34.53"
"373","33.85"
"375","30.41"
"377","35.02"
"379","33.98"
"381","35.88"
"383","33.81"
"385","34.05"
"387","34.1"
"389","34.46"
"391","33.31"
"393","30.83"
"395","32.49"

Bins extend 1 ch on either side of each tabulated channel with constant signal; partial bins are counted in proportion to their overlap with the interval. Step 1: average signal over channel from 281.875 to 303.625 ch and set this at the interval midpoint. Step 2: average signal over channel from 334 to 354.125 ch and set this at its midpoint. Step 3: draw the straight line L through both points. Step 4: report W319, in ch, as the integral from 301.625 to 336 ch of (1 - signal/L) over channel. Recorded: 1.9 ch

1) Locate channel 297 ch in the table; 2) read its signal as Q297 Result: 33.31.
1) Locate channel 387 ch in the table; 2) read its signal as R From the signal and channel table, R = 34.1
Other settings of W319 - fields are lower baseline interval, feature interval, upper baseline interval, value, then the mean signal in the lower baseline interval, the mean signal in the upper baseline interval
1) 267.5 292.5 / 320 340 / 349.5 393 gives -3.56 ch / 33.6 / 33.8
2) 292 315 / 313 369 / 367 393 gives -3.37 ch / 32.2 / 34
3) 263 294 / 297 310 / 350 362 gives 0.23 ch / 33.5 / 33.5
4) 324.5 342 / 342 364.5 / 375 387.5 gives 2.59 ch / 41.9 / 34.2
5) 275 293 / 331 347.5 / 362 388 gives -2.92 ch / 33.6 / 34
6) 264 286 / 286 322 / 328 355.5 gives 5.30 ch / 34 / 38.5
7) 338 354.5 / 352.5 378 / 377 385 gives 1.27 ch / 36.8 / 34.6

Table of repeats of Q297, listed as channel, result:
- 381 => 35.88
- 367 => 35.6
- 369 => 35.06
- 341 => 42.45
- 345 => 37.29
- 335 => 39.24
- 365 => 33.15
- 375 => 30.41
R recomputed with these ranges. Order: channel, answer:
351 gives 32.16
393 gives 30.83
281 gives 34.36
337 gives 39.6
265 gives 32.99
